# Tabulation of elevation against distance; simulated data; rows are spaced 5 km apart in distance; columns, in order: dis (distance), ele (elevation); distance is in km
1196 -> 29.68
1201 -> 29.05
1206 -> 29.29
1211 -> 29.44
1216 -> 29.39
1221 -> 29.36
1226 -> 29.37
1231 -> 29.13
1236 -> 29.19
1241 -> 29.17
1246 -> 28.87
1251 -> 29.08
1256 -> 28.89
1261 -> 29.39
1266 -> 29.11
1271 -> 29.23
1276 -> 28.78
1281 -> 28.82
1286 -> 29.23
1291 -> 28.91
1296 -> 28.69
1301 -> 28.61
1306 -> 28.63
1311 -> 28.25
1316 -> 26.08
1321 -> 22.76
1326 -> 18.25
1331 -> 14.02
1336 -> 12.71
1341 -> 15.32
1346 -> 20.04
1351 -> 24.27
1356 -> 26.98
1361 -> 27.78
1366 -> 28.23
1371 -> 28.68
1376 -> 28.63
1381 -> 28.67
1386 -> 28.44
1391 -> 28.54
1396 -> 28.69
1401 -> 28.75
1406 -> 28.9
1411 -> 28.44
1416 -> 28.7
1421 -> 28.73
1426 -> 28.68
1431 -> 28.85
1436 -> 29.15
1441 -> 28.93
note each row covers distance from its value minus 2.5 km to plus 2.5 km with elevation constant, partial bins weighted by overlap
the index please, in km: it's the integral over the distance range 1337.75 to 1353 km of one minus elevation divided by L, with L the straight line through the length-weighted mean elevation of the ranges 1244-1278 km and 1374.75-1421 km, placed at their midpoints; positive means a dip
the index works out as 5.0 km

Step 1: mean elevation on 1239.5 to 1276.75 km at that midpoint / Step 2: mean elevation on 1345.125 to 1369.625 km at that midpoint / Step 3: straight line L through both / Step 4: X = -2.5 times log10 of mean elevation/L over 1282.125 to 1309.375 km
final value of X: -0.03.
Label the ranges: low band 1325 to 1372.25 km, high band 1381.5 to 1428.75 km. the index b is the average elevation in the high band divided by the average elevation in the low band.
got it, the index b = 1.3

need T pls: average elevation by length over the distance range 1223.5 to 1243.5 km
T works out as 29.2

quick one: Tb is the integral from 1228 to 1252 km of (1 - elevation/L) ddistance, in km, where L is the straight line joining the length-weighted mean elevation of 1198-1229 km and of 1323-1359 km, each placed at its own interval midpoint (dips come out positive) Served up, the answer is -1.7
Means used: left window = 29.3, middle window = 29.1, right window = 19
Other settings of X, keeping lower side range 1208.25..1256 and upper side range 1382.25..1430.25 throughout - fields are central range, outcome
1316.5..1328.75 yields 0.33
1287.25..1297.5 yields 0.01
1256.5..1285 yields 0.00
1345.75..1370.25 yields 0.10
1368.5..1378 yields 0.00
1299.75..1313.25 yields 0.02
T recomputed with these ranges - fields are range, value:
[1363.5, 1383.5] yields 28.6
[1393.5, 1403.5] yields 28.7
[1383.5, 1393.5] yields 28.5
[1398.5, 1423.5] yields 28.7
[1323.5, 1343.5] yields 15.1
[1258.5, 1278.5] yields 29.1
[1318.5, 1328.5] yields 20.5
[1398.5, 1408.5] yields 28.8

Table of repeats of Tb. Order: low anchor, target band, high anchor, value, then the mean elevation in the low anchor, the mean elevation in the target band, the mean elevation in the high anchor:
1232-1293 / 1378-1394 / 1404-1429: 0.1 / 29.1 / 28.6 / 28.7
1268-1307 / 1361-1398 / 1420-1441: 0.5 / 28.9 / 28.5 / 28.9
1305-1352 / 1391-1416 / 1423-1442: -2.0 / 20.7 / 28.7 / 28.9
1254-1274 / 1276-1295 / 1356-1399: 0.0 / 29.2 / 28.9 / 28.4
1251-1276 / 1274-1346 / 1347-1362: 8.9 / 29.1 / 24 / 25.6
